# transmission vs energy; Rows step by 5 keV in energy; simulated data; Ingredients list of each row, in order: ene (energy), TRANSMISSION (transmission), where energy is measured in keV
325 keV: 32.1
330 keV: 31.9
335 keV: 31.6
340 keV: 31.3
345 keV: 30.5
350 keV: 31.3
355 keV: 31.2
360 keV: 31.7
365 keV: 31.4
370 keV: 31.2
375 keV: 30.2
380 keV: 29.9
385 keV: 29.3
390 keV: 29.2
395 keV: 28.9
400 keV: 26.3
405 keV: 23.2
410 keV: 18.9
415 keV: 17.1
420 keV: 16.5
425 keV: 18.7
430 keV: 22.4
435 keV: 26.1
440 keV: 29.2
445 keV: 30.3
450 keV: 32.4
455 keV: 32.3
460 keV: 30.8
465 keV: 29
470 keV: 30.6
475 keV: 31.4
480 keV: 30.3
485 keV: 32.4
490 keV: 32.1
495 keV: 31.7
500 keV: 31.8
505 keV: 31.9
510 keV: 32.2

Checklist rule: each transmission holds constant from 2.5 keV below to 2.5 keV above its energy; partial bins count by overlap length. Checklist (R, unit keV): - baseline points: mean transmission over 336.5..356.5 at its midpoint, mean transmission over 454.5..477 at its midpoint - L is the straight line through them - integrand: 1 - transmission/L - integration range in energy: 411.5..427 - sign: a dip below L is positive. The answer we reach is 6.7 keV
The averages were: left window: 31.1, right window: 30.7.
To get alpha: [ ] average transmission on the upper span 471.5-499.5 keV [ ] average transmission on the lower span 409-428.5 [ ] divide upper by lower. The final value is 1.8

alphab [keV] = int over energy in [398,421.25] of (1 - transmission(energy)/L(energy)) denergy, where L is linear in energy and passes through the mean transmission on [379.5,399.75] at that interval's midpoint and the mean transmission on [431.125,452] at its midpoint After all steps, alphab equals 6.80 keV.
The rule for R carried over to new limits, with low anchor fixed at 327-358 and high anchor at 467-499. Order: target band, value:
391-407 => 2.5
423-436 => 3.8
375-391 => 0.9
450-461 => -0.2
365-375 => 0.1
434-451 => 1.0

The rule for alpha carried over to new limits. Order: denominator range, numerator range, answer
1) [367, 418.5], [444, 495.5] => 1.19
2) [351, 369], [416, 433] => 0.61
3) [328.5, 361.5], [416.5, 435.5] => 0.64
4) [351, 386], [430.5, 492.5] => 0.98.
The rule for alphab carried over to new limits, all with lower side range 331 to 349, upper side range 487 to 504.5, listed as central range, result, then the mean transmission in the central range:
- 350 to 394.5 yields 1.2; 30.5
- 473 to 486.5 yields 0.2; 31.3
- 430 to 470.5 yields 2.7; 29.6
